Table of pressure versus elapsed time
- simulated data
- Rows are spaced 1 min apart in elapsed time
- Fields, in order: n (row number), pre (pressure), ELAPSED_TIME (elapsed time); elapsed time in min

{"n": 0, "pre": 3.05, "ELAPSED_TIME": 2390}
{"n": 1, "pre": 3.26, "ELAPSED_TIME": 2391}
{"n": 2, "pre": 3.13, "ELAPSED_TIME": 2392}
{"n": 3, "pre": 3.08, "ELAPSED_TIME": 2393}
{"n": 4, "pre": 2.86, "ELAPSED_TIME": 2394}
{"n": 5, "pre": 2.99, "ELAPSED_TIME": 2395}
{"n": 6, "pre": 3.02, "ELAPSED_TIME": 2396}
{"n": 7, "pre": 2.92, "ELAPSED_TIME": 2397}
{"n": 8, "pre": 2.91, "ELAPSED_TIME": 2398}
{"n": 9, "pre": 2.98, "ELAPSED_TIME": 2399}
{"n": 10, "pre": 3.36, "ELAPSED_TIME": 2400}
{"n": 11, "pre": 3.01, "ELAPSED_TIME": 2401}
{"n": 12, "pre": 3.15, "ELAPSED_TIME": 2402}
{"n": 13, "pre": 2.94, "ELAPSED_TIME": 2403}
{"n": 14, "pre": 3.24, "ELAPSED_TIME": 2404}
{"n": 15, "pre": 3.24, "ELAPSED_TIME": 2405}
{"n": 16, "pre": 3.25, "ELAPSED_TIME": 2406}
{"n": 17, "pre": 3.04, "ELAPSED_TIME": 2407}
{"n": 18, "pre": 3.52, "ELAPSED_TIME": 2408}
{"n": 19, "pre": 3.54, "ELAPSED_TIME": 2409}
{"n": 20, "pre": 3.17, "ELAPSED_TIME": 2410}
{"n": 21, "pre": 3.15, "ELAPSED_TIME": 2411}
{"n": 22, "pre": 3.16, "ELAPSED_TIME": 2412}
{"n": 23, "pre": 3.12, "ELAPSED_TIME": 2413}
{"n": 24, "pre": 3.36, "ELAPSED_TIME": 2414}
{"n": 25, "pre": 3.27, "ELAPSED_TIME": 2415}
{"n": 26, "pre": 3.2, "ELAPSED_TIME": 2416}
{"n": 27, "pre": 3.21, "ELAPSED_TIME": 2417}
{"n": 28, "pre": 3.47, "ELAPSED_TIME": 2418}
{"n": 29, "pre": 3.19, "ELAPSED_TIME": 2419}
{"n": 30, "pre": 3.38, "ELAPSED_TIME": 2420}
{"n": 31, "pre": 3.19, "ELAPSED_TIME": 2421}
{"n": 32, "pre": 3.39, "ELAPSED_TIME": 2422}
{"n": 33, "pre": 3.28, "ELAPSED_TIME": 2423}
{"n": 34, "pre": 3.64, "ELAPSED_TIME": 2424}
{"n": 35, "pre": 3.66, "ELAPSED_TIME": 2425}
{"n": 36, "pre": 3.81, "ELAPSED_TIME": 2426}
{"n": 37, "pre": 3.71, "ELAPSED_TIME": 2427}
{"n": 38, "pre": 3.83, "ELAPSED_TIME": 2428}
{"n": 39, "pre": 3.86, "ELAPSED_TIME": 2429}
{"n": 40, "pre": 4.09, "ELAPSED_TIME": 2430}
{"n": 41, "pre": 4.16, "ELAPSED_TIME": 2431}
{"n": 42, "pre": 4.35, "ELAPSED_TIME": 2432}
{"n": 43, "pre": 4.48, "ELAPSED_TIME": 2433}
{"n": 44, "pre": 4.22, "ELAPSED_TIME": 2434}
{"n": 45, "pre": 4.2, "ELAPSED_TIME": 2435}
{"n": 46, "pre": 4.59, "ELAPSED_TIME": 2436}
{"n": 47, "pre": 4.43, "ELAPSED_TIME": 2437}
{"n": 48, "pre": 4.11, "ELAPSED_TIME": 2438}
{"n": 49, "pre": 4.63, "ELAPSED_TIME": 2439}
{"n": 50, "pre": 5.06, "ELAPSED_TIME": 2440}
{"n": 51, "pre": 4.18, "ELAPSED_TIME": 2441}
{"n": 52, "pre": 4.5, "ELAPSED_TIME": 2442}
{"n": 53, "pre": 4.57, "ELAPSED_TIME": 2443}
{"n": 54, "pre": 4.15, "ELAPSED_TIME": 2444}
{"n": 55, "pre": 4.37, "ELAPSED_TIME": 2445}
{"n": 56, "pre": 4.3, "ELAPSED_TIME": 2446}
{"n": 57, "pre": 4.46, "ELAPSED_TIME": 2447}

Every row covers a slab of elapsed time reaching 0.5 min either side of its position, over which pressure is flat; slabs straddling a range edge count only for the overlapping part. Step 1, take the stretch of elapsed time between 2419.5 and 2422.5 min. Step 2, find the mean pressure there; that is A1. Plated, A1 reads 3.32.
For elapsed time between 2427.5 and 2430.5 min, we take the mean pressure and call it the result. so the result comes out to 3.93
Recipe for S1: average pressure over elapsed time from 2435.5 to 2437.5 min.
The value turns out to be 4.51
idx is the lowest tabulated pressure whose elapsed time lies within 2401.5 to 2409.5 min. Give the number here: 2.94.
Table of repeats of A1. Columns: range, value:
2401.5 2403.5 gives 3.04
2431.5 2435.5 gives 4.31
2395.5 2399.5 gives 2.96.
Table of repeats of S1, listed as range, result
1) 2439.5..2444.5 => 4.49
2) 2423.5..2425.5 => 3.65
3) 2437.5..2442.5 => 4.5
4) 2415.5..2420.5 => 3.29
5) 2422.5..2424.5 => 3.46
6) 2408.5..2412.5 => 3.25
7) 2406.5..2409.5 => 3.37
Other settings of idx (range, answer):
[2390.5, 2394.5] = 2.86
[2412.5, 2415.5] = 3.12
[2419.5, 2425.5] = 3.19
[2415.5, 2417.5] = 3.2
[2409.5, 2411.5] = 3.15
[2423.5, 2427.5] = 3.64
